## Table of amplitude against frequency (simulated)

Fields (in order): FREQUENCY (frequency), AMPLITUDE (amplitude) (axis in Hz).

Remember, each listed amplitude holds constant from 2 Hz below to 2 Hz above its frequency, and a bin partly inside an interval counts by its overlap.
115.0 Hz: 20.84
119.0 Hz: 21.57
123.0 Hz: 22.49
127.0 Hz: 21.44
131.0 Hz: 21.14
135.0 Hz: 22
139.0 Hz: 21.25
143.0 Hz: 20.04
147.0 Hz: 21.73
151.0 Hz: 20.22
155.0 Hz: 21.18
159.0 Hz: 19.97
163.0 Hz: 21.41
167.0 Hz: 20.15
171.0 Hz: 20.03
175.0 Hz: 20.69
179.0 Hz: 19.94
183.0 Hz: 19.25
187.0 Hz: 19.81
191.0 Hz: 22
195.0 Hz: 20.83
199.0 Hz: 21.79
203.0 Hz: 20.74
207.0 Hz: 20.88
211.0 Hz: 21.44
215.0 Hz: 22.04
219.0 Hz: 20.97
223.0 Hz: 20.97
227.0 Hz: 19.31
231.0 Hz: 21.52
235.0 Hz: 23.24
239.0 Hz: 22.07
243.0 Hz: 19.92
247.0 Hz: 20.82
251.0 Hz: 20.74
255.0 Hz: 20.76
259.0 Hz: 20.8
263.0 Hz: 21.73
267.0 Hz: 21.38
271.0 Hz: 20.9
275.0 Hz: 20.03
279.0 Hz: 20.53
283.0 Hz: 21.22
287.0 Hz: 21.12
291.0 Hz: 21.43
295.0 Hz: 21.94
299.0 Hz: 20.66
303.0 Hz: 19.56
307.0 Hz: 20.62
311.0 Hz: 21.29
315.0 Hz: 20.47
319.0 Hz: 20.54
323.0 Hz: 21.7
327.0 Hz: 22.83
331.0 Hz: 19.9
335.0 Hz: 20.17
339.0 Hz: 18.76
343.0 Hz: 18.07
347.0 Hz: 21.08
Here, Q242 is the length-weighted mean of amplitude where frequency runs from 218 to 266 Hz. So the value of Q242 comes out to 21.1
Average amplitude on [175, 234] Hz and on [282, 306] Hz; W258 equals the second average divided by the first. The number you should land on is 1.01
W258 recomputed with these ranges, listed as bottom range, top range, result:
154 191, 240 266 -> 1.03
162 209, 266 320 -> 1.01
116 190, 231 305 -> 1.01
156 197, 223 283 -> 1.03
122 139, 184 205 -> 0.97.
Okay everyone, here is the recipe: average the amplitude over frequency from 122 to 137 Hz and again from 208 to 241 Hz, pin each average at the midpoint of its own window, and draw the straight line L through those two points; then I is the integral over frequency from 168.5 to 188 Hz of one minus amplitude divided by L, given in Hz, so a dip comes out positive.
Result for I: 1.5 Hz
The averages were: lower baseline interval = 21.7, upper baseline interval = 21.4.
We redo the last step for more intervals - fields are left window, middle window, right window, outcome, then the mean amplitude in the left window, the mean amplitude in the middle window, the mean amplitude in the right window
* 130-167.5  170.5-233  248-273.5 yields 0.58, 20.9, 20.8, 21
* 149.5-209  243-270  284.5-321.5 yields -0.24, 20.6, 21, 20.9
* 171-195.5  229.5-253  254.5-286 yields -0.73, 20.4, 21.4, 20.9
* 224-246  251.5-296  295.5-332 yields 0.01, 21.2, 21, 20.9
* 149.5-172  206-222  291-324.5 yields -0.54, 20.5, 21.3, 20.9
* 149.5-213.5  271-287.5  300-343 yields -0.15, 20.7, 20.7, 20.5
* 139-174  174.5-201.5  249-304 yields 0.13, 20.6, 20.6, 20.9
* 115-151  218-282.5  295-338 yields 0.01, 21.4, 21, 20.8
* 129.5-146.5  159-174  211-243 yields 0.53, 21.2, 20.5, 21.4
